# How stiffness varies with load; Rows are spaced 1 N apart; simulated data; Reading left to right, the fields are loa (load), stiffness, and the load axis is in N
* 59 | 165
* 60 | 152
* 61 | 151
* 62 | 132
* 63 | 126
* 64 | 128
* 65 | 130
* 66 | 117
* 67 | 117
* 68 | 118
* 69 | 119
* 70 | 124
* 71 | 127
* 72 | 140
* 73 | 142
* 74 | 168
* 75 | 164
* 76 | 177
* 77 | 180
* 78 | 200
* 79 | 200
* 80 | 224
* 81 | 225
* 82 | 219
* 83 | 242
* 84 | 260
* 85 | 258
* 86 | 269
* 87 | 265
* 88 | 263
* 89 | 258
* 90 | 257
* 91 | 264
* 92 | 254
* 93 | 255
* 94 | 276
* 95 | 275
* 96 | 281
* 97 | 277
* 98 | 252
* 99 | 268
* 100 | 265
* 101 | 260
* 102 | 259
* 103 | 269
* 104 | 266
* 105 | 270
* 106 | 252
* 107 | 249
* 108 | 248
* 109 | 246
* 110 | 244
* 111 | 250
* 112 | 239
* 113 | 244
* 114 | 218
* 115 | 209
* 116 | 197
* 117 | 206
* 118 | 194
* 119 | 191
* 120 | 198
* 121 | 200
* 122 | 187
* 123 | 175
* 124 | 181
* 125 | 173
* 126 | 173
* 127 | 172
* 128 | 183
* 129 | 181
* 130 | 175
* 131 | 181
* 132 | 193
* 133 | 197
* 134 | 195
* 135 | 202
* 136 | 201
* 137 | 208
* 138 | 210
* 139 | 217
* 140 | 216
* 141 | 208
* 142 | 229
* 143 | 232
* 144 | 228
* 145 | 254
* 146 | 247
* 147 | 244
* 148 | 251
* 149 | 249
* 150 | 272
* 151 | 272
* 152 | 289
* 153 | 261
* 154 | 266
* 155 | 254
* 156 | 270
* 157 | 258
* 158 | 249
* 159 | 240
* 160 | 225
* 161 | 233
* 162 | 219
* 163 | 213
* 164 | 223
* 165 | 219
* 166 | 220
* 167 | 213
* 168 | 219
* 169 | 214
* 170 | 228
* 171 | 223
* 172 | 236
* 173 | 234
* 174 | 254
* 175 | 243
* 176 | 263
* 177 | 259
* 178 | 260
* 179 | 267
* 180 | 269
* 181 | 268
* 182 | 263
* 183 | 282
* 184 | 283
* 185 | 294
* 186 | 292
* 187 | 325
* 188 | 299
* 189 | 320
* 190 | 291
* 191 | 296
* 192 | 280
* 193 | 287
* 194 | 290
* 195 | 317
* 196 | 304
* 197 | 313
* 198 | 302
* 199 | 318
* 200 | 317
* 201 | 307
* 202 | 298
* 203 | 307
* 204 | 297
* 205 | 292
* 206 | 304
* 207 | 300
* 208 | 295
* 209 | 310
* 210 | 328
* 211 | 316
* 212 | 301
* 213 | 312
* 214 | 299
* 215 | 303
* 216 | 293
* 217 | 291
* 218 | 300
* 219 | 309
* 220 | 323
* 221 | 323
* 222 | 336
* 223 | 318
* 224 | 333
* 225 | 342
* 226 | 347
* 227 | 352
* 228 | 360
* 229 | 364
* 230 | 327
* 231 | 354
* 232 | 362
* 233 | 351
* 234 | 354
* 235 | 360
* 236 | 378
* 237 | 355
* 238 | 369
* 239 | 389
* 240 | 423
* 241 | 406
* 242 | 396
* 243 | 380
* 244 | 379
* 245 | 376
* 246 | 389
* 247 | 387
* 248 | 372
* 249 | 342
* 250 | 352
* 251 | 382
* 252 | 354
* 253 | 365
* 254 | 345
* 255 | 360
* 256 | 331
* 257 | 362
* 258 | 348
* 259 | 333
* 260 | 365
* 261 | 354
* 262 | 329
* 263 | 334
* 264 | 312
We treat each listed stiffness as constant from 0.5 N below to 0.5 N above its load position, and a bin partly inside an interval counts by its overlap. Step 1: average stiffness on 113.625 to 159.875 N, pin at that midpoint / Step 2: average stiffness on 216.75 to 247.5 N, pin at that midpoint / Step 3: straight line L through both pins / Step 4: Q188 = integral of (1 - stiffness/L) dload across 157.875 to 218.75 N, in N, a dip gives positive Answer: 3.6 N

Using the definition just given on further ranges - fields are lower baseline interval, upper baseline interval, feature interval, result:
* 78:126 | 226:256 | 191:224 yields 2.9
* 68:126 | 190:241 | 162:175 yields 2.7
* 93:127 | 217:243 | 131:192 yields 8.3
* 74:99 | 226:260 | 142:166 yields 4.0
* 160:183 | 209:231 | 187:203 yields -1.4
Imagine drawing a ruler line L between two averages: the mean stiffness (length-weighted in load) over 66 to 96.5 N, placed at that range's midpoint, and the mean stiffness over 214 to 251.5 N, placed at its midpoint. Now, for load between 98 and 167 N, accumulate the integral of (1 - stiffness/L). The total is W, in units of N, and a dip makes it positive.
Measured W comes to 8.1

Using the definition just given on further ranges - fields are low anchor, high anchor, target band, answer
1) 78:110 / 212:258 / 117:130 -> 4.26 N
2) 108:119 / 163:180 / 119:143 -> 3.53 N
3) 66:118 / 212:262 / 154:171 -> 3.18 N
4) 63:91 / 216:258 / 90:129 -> -2.03 N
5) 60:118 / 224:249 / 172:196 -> 2.65 N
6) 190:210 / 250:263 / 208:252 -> -2.42 N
